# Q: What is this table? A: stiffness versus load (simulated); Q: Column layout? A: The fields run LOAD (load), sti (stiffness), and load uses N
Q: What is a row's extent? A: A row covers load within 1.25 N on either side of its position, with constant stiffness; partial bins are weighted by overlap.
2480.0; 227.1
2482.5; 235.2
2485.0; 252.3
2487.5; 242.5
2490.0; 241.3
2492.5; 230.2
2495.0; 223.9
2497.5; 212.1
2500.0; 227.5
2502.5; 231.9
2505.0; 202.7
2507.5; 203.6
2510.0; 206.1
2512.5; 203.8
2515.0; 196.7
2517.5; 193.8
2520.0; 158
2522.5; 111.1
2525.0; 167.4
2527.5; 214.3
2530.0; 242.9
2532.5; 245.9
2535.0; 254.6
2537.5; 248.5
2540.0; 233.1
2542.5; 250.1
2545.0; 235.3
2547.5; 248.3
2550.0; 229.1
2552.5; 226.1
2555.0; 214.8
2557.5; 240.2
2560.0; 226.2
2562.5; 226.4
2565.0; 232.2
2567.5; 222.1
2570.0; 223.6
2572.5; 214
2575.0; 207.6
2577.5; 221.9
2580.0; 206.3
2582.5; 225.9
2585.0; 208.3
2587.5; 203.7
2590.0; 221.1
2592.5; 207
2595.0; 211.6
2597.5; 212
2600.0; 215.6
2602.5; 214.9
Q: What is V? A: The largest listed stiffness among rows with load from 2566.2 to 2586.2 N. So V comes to 225.9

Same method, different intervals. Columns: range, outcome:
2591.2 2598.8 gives 212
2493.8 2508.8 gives 231.9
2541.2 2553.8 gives 250.1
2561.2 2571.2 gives 232.2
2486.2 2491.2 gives 242.5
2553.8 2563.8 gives 240.2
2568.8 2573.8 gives 223.6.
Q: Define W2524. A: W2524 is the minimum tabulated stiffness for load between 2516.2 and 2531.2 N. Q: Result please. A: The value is 111.1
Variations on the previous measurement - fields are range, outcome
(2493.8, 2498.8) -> 212.1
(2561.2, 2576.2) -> 207.6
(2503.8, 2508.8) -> 202.7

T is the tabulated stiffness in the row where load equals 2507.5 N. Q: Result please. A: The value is 203.6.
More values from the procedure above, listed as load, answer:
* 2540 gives 233.1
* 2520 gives 158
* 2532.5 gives 245.9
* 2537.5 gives 248.5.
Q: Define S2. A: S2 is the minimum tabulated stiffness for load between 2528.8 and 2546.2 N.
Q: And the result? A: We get 233.1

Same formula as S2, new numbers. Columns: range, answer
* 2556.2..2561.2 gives 226.2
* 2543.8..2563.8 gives 214.8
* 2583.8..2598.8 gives 203.7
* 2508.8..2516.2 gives 196.7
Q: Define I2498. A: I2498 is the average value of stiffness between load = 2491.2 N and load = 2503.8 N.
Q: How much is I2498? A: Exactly 225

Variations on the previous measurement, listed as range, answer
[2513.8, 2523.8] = 165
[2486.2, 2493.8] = 238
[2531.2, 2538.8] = 250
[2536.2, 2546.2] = 242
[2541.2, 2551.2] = 241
